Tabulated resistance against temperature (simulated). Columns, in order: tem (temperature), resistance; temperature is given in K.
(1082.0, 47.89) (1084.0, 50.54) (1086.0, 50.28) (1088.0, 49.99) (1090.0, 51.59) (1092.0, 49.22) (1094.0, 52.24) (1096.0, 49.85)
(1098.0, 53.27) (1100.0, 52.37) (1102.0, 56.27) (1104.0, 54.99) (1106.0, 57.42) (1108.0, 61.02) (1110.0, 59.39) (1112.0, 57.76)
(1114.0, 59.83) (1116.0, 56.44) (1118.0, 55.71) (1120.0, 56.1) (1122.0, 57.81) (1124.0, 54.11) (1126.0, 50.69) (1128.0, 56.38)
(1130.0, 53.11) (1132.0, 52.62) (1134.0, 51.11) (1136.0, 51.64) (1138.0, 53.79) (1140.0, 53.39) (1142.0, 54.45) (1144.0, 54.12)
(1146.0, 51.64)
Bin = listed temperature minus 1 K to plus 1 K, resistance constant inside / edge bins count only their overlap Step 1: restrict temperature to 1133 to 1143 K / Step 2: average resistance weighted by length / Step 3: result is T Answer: 52.9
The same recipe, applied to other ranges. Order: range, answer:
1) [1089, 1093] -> 50.4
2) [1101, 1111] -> 57.8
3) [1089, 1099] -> 51.2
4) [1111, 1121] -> 57.2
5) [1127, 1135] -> 53.3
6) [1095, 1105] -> 53.4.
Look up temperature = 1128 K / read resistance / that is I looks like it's 56.38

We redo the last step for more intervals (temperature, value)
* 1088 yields 49.99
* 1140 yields 53.39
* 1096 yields 49.85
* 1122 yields 57.81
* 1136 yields 51.64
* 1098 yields 53.27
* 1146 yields 51.64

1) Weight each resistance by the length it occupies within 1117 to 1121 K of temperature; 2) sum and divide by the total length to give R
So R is 55.9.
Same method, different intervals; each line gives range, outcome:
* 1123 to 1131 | 53.6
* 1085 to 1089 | 50.1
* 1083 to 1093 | 50.3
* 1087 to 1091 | 50.8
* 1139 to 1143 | 53.9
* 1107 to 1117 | 58.9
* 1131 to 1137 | 51.8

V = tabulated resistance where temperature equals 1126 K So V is 50.69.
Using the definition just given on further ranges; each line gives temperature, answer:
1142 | 54.45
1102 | 56.27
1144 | 54.12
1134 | 51.11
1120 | 56.1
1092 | 49.22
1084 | 50.54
